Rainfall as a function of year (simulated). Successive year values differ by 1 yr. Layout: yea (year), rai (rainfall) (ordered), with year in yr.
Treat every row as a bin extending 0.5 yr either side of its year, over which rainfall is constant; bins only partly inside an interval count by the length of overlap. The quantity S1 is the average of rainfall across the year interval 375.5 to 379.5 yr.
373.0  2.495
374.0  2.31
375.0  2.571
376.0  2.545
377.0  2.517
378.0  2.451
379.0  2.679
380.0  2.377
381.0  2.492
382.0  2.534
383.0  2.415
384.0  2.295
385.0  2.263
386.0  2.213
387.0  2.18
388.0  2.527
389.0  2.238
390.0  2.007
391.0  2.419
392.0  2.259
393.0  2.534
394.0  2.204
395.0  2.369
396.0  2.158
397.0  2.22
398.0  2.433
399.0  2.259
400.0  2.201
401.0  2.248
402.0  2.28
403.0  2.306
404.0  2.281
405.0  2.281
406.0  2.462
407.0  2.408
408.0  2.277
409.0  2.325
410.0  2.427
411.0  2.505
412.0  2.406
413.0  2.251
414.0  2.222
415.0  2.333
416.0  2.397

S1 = 2.55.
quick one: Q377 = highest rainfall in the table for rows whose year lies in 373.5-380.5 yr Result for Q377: 2.679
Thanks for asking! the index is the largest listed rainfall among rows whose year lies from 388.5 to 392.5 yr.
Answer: 2.419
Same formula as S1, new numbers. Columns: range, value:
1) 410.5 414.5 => 2.35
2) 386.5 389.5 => 2.31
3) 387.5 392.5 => 2.29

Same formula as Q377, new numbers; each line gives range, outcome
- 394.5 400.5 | 2.433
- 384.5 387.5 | 2.263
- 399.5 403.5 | 2.306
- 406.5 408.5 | 2.408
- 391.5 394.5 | 2.534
